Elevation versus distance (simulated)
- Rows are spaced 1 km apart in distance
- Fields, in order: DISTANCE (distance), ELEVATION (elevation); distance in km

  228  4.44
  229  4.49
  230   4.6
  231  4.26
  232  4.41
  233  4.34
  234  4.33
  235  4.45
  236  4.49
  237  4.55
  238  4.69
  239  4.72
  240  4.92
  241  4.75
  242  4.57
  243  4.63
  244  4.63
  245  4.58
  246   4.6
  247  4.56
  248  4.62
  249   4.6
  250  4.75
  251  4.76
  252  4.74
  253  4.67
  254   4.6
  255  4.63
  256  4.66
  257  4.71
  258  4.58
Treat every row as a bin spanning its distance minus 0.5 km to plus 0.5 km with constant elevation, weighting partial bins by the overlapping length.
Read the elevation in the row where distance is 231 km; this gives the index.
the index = 4.26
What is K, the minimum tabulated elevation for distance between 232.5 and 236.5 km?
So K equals 4.33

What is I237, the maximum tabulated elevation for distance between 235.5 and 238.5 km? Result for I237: 4.69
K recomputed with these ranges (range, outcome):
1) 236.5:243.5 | 4.55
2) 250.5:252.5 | 4.74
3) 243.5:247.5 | 4.56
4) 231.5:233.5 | 4.34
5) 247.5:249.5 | 4.6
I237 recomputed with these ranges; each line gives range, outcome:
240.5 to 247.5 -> 4.75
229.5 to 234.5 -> 4.6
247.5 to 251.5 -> 4.76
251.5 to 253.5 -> 4.74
